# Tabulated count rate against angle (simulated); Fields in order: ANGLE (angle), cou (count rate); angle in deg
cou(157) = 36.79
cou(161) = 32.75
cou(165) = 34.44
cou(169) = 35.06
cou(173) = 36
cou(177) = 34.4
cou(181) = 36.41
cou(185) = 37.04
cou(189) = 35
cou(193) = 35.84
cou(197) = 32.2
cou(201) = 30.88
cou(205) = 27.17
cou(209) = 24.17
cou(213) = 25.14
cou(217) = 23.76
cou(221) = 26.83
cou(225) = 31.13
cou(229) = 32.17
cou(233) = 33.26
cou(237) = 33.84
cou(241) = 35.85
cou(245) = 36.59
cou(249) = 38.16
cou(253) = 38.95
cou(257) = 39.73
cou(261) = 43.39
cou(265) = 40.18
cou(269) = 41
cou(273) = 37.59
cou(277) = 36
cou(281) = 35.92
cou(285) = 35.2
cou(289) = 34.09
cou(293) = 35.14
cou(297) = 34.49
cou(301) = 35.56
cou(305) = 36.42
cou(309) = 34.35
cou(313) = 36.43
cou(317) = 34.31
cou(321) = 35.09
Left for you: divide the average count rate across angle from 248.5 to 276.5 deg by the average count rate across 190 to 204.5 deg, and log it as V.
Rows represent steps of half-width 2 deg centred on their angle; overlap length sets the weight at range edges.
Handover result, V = 1.22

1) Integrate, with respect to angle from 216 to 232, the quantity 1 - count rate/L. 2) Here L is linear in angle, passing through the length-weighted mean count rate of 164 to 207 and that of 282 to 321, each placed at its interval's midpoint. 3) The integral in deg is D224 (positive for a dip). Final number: 2.5 deg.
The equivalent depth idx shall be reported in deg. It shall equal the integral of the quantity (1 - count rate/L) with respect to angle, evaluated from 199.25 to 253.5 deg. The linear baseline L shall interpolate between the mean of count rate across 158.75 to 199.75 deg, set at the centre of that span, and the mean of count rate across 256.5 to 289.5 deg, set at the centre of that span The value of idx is 8.2 deg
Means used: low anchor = 34.9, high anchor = 38.2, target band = 31.1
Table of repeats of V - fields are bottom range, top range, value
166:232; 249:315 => 1.18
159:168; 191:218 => 0.85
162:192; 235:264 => 1.08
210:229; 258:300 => 1.37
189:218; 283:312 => 1.21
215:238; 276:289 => 1.18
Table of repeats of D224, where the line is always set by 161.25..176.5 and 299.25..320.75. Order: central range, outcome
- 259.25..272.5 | -2.20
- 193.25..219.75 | 5.45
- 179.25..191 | -0.43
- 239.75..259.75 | -1.71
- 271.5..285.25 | -0.39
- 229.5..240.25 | 0.45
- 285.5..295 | 0.16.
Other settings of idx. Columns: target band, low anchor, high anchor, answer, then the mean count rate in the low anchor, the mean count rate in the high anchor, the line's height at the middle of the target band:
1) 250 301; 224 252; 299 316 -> -3.5 deg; 34.7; 35.6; 35.2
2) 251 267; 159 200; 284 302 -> -2.6 deg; 34.8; 34.8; 34.8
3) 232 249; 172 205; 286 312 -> -0.4 deg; 34.2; 35.1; 34.6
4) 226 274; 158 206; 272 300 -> -3.3 deg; 34.1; 35.4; 35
